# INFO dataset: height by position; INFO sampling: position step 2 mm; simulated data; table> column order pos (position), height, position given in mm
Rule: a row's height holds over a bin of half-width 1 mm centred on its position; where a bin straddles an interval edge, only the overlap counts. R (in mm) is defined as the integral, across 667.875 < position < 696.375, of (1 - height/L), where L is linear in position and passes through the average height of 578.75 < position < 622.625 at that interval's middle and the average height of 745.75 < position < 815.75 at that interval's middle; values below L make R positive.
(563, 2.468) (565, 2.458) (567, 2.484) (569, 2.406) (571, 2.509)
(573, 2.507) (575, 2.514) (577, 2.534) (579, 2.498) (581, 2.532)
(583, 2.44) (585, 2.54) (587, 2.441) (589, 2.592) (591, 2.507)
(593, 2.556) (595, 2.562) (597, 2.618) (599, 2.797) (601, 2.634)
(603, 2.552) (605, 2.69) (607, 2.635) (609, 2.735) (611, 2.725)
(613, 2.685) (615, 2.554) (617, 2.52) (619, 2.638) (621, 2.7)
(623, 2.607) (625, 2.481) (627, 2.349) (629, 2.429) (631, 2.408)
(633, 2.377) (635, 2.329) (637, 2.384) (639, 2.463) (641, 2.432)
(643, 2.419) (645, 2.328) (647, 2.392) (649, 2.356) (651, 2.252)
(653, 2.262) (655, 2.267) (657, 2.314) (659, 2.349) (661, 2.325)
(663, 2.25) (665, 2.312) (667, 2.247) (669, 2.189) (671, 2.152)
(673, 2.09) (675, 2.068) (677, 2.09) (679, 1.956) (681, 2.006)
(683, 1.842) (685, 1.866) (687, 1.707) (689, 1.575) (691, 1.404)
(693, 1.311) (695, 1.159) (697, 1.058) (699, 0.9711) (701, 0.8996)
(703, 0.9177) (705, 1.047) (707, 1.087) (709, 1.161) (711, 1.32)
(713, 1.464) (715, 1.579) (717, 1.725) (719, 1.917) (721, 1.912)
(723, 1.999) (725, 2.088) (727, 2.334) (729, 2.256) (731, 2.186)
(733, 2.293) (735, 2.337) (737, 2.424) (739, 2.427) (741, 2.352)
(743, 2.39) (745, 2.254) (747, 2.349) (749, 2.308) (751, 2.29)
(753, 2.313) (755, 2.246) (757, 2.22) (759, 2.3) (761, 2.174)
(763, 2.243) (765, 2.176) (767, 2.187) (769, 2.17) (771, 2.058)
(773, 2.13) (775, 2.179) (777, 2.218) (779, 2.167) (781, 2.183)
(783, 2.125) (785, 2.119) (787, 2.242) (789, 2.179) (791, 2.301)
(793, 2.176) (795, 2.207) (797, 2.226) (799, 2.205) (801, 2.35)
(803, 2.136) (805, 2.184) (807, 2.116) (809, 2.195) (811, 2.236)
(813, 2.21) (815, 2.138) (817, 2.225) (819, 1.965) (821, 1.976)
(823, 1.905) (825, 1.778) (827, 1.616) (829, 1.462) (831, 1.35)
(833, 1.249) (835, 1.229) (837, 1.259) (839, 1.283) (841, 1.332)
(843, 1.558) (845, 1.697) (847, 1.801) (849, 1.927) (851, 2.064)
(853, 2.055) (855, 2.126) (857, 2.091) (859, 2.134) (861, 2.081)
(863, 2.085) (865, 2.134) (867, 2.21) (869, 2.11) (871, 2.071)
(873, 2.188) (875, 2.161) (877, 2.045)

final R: 7.3 mm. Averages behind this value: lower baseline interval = 2.6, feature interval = 1.81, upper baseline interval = 2.21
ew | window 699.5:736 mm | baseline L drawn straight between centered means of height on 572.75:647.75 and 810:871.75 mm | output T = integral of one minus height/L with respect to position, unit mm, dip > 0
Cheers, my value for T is 8.6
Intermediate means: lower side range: 2.53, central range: 1.69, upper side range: 1.85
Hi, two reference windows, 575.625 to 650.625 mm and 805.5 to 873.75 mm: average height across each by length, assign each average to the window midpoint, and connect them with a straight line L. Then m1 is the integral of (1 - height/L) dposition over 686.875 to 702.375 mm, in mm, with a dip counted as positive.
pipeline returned 7.2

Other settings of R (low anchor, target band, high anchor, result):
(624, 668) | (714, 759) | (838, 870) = -0.7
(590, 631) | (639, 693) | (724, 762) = 7.6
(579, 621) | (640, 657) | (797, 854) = 0.7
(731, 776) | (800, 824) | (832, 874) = -1.4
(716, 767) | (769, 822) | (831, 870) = -4.2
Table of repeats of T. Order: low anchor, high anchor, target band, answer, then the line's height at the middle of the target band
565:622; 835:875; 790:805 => -1.33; 2.04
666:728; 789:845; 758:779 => -4.60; 1.79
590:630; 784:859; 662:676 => 1.30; 2.41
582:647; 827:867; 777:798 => -2.70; 1.94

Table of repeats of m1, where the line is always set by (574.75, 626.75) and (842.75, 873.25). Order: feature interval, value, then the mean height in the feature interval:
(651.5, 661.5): 0.7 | 2.3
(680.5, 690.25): 2.5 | 1.78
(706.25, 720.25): 5.1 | 1.48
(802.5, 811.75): -0.2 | 2.17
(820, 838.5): 5.0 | 1.53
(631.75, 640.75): 0.4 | 2.39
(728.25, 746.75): -0.3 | 2.33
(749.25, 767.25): 0.0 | 2.24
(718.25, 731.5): 1.2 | 2.1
